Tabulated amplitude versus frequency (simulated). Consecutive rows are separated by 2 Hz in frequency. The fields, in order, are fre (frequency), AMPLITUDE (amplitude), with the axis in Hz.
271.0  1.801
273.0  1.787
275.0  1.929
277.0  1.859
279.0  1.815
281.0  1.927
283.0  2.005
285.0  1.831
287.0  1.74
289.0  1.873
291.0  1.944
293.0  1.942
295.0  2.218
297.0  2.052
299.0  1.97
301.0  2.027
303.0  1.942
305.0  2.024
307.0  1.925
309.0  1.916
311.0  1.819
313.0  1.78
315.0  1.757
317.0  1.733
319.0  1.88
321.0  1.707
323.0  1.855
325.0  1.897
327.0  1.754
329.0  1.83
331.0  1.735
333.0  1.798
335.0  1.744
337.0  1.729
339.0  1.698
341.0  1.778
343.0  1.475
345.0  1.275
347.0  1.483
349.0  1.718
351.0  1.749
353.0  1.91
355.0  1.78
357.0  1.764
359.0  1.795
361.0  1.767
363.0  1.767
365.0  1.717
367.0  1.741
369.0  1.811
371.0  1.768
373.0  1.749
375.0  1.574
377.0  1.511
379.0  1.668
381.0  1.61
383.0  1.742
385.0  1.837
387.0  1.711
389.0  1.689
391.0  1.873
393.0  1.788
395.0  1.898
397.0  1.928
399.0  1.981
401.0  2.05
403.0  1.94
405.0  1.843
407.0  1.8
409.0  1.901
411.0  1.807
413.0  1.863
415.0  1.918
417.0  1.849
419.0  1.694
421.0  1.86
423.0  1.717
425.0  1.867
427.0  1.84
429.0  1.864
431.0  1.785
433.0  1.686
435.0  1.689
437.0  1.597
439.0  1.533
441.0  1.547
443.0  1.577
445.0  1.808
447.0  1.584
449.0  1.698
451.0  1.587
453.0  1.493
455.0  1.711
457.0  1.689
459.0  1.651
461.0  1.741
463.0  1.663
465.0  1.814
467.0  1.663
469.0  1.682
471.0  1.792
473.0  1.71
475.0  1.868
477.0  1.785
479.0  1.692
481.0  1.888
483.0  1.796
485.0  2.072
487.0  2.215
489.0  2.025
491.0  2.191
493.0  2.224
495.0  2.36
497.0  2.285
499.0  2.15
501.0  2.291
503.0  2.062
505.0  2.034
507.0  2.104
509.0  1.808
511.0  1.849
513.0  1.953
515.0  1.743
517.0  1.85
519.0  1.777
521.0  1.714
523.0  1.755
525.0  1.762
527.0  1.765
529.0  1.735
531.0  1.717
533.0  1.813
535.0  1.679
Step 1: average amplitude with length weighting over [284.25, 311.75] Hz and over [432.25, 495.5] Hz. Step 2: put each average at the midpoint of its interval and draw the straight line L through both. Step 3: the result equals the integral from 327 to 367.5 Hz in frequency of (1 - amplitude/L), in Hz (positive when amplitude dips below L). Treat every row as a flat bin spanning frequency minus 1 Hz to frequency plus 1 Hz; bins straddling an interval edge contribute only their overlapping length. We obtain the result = 3.9 Hz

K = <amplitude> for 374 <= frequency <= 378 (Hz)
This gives 1.54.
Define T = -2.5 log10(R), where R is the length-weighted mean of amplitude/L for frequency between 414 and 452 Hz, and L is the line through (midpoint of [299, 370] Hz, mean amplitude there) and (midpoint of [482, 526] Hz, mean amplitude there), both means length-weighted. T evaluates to 0.11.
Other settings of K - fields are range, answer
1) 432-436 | 1.69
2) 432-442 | 1.61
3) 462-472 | 1.72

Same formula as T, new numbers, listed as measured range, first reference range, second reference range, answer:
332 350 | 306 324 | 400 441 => 0.114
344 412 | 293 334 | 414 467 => 0.018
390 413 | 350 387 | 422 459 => -0.108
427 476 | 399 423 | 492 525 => 0.138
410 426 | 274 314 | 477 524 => 0.081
